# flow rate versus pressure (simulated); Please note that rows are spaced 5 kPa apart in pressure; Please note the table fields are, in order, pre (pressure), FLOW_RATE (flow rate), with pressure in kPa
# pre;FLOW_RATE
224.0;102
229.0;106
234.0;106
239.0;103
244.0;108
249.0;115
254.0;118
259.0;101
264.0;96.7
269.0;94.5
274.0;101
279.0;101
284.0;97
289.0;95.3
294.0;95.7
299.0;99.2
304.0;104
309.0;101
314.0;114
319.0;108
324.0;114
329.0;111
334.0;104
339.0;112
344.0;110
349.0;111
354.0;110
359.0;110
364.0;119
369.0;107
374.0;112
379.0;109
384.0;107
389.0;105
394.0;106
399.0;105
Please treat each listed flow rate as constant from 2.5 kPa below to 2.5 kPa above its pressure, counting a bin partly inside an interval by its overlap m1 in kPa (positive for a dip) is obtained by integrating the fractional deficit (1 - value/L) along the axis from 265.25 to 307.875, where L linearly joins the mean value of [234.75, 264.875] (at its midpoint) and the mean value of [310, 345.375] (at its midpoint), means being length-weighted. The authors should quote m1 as 4.0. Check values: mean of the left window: 107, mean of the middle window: 98.5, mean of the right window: 110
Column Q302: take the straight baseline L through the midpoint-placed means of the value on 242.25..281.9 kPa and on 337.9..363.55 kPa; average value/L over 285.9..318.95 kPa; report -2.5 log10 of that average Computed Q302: 0.06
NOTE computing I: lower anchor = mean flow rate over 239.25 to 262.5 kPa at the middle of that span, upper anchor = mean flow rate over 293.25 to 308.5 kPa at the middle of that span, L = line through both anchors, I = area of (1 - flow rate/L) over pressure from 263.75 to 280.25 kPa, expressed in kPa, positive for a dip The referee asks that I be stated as 1.1 kPa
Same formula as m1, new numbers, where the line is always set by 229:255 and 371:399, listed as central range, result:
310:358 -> -0.90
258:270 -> 1.28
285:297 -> 1.41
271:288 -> 1.50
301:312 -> 0.56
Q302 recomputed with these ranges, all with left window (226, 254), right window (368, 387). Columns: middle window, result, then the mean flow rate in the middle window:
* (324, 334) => -0.01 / 110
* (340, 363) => -0.02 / 111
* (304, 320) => 0.02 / 107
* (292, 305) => 0.10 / 99.3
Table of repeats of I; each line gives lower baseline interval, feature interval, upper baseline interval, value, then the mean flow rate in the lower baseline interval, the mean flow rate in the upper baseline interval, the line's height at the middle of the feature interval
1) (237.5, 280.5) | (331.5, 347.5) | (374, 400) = -0.4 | 104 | 107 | 106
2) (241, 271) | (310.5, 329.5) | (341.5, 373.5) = -0.4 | 106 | 111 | 109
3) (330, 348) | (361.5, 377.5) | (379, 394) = -0.7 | 109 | 106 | 107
